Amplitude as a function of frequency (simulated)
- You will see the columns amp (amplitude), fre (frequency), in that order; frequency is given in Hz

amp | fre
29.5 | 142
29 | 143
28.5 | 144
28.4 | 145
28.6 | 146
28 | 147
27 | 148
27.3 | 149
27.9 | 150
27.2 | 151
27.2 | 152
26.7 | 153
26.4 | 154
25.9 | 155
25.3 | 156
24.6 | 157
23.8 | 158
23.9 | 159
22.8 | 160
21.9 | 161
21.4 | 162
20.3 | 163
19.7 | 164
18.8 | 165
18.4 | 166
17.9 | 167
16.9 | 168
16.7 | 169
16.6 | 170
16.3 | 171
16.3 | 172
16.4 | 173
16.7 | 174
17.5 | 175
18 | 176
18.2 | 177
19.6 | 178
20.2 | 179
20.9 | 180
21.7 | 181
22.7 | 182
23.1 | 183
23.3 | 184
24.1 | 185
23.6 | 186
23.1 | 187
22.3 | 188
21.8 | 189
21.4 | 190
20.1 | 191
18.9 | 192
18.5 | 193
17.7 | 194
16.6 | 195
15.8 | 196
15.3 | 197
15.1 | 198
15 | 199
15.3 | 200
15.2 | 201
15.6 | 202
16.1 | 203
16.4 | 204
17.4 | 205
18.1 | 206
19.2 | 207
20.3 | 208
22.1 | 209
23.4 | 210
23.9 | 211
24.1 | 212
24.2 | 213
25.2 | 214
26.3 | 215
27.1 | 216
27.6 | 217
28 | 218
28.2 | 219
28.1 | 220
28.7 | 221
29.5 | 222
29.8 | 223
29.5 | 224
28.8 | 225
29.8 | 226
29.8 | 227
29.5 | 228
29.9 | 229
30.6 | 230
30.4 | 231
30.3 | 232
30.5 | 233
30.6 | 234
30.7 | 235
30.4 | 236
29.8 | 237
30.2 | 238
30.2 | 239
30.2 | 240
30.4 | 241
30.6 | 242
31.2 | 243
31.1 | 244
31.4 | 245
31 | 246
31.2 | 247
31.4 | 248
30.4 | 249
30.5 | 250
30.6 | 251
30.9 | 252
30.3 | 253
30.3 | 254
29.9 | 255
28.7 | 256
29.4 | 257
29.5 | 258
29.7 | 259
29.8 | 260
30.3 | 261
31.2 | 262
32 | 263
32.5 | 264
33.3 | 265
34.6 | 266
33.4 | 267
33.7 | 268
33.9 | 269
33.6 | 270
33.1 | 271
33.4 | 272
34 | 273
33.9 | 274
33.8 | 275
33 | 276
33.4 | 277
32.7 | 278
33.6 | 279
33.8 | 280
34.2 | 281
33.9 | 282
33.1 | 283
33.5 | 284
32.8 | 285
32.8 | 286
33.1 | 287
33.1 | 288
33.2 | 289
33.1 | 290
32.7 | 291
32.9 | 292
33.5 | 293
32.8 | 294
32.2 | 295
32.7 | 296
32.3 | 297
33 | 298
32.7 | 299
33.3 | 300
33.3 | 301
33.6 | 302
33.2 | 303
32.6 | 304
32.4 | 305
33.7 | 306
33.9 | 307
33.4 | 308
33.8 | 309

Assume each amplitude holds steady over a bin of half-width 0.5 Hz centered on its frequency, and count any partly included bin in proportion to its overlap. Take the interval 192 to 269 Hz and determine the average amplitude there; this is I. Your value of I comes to 26.9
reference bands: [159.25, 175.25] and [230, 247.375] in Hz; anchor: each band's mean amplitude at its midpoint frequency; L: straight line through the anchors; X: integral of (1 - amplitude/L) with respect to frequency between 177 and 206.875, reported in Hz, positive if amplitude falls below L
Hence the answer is 4.40 Hz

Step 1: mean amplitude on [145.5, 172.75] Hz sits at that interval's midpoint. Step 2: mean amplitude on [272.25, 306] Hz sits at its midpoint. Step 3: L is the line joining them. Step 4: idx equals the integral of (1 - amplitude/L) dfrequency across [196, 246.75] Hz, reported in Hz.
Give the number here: 3.9 Hz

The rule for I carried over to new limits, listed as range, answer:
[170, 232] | 22.1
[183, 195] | 21.2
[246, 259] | 30.3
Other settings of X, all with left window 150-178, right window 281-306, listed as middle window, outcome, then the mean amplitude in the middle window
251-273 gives -1.1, 31.6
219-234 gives -1.6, 29.6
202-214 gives 2.2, 20.5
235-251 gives -1.3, 30.7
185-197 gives 1.8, 20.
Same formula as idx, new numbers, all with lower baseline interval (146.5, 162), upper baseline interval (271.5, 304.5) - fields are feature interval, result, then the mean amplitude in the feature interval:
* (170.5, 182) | 3.6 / 18.5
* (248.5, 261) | 0.5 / 30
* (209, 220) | 1.2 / 25.7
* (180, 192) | 2.2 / 22.3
